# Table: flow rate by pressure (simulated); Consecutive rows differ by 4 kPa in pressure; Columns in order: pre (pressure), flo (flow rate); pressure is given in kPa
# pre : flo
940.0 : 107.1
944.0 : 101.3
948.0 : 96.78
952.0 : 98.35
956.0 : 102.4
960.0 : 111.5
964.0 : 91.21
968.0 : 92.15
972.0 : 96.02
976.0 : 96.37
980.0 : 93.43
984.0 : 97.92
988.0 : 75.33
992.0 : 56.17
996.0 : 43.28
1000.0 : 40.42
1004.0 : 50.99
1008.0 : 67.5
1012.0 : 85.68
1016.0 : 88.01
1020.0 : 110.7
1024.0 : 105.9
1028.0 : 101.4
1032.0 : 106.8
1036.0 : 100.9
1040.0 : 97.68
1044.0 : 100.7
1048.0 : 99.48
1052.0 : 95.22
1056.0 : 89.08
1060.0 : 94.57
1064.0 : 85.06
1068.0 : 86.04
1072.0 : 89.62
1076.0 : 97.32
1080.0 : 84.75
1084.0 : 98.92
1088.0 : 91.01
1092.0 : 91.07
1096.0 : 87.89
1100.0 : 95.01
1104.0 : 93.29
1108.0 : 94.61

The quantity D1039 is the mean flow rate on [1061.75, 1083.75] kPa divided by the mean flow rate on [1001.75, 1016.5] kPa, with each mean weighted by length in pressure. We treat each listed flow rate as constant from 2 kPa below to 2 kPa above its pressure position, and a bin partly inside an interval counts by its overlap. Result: 1.3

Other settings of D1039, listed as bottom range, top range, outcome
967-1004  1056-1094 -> 1.21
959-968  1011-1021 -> 0.96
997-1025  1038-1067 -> 1.24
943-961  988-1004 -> 0.50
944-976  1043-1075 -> 0.94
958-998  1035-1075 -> 1.10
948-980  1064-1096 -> 0.93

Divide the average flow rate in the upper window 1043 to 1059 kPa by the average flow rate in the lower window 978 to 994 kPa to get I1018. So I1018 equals 1.2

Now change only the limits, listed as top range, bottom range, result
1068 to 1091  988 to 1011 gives 1.66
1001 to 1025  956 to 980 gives 0.84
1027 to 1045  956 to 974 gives 1.03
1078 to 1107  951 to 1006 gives 1.13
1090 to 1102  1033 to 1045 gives 0.91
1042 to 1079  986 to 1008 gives 1.70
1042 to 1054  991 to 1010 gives 1.91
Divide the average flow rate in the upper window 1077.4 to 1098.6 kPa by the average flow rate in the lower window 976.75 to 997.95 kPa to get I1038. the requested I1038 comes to 1.22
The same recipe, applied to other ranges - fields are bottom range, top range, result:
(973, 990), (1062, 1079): 0.98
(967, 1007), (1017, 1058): 1.37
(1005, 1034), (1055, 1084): 0.96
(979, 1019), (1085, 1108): 1.31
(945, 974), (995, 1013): 0.58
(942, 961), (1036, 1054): 0.97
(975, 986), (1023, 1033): 1.09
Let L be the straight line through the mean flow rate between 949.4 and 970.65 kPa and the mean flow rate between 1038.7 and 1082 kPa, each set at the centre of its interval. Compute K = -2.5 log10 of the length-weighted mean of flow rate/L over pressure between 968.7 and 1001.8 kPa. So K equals 0.27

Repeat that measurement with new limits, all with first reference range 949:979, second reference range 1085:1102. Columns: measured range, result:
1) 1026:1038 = -0.09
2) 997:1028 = 0.21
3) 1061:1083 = 0.04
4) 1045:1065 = 0.00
